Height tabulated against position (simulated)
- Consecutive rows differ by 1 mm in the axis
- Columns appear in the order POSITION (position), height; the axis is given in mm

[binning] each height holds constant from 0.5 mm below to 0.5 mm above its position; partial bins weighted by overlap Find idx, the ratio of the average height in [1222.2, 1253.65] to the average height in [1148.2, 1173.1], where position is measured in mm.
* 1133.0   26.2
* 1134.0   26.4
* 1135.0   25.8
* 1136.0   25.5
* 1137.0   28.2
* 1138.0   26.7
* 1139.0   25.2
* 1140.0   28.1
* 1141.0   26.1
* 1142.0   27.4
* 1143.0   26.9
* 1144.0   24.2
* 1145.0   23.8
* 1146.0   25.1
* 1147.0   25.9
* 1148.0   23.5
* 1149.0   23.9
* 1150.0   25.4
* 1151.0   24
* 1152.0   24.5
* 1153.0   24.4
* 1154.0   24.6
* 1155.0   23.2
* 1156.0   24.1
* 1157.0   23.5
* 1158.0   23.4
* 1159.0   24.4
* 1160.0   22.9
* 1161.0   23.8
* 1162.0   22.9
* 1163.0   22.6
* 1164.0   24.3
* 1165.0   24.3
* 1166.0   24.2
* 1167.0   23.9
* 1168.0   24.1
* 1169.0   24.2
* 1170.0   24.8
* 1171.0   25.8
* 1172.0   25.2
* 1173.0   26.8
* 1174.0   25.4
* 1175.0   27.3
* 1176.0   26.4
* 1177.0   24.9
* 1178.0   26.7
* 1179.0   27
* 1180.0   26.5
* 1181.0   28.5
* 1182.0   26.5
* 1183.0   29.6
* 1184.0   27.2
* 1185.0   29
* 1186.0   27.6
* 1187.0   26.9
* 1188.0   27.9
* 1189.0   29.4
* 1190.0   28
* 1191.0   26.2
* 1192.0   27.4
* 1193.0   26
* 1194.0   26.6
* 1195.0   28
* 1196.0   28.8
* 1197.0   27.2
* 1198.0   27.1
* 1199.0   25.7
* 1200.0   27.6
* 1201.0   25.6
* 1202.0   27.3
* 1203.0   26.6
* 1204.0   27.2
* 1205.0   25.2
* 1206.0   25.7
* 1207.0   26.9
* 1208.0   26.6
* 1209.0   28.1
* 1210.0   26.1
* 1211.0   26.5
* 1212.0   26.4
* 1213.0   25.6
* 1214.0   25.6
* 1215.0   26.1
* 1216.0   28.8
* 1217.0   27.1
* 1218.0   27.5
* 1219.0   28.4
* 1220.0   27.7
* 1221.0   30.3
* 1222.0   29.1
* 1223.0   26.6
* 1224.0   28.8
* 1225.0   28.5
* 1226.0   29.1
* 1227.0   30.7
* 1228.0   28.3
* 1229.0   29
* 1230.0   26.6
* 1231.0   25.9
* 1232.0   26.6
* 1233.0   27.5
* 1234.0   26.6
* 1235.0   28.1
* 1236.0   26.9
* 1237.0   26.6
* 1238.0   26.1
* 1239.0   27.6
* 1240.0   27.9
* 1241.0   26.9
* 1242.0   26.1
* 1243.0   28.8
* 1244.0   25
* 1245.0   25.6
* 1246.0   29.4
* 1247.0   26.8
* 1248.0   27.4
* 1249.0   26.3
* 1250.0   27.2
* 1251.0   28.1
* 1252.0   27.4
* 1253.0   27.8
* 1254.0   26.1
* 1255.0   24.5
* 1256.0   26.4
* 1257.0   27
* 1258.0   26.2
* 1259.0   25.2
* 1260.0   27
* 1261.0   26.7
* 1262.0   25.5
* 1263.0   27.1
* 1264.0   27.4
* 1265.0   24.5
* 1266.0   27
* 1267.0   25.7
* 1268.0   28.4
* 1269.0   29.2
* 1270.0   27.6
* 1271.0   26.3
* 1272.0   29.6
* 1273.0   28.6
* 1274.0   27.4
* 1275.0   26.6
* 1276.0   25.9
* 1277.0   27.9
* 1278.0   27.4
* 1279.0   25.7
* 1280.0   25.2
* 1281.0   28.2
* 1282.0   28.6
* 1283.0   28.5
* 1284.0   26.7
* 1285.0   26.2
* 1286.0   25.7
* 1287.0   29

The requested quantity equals 1.14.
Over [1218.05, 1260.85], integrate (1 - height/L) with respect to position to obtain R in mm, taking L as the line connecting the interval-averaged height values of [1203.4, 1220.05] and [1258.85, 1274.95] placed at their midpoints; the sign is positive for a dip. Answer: -0.6 mm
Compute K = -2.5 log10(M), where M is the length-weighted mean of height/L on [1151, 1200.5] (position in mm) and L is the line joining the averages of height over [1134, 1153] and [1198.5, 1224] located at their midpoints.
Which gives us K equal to 0.02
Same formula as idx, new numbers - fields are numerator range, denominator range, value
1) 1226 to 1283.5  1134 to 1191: 1.06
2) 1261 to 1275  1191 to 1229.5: 0.99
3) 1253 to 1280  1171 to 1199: 0.99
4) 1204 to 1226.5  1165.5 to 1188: 1.04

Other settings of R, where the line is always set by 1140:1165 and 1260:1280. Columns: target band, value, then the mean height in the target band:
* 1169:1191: -1.7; 26.9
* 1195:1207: -0.6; 26.8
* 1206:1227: -1.4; 27.5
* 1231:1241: -0.3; 27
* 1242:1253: -0.3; 27.2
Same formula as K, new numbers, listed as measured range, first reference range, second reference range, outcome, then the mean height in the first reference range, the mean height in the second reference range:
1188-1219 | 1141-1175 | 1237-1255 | -0.047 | 24.5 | 27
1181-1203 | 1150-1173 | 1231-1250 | -0.090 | 24.1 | 27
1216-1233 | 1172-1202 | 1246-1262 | -0.049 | 27.1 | 26.7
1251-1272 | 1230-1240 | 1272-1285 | 0.015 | 26.9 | 27.3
